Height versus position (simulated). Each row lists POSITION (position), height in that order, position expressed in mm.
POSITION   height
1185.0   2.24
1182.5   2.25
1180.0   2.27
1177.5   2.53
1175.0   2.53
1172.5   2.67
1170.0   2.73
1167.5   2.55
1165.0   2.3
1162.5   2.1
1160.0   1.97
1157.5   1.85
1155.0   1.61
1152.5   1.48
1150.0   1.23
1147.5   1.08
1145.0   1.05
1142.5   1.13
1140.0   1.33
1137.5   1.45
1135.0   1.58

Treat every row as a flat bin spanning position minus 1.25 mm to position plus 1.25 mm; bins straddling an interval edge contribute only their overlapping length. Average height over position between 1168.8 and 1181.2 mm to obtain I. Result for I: 2.55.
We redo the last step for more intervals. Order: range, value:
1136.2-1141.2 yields 1.39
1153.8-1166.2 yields 1.97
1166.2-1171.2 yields 2.64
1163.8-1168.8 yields 2.43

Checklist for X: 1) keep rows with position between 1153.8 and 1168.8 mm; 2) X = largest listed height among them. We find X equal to 2.55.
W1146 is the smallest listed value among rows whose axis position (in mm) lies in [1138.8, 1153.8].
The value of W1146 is 1.05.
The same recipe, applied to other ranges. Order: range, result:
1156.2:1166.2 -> 1.85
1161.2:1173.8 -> 2.1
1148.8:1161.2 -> 1.23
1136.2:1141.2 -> 1.33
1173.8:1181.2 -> 2.27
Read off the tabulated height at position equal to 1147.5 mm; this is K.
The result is 1.08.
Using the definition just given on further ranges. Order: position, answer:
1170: 2.73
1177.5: 2.53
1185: 2.24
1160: 1.97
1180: 2.27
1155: 1.61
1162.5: 2.1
